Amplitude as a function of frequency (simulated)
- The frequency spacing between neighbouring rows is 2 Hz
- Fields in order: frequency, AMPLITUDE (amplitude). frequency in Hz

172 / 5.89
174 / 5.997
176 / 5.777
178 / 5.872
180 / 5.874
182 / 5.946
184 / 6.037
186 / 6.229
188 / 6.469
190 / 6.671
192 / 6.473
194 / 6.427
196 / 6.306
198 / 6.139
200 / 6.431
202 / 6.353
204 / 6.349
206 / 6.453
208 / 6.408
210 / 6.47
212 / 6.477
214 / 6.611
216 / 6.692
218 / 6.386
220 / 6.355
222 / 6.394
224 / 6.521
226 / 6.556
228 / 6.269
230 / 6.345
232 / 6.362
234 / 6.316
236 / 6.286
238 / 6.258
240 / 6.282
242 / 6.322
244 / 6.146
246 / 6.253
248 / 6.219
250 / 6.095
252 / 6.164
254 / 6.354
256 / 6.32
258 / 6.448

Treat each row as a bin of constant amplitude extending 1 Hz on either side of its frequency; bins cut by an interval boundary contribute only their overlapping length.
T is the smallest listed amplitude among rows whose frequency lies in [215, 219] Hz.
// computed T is 6.386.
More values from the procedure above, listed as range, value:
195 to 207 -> 6.139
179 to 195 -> 5.874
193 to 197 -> 6.306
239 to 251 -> 6.095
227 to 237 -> 6.269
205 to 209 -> 6.408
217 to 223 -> 6.355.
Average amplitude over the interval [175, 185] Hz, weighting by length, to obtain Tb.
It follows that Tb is 5.9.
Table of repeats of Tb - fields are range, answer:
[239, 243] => 6.3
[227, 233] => 6.33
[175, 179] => 5.82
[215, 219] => 6.54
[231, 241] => 6.3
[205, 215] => 6.48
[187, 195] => 6.51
